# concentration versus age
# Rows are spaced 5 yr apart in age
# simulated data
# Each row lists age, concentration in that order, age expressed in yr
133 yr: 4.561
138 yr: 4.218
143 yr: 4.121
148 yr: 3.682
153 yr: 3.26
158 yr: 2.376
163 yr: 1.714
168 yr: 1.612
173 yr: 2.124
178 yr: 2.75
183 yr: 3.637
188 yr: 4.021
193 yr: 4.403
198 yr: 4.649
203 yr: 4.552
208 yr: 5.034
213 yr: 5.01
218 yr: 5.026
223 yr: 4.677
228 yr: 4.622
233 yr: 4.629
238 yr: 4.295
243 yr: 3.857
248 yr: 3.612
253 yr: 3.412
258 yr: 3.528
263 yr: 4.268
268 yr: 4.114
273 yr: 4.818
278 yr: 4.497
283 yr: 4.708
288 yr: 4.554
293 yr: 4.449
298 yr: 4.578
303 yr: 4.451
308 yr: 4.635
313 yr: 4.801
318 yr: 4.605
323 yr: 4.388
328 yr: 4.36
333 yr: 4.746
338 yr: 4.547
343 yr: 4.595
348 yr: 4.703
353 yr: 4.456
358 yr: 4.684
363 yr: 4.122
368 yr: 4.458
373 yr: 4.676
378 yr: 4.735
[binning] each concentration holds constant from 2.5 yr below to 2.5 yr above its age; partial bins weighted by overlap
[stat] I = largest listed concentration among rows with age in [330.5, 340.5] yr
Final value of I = 4.746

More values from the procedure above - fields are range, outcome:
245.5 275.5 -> 4.818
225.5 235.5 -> 4.629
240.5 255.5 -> 3.857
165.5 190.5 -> 4.021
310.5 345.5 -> 4.801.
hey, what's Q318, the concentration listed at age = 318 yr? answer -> 4.605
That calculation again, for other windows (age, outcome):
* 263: 4.268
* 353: 4.456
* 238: 4.295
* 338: 4.547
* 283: 4.708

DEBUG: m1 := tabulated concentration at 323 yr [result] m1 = 4.388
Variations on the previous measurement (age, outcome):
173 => 2.124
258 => 3.528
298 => 4.578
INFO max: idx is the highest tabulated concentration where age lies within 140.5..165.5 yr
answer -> 4.121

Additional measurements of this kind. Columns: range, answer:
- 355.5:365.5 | 4.684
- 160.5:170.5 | 1.714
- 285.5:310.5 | 4.635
